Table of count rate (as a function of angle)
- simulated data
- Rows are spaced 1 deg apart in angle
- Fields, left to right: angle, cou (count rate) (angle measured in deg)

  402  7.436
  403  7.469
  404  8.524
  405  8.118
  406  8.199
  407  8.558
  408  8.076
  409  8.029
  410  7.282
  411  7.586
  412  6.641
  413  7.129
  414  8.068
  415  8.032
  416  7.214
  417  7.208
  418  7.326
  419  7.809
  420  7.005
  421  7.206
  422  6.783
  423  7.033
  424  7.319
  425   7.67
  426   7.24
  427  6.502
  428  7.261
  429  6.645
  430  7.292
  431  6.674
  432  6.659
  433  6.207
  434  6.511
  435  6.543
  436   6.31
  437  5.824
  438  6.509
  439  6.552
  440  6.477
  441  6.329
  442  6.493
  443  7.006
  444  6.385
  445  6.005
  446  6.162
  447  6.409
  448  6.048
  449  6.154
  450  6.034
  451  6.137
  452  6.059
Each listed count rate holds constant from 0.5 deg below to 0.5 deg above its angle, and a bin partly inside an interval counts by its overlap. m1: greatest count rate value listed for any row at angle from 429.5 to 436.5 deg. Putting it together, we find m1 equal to 7.292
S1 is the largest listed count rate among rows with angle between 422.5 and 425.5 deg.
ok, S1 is 7.67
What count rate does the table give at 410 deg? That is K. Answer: 7.282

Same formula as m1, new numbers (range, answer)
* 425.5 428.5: 7.261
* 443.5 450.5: 6.409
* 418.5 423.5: 7.809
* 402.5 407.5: 8.558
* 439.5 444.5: 7.006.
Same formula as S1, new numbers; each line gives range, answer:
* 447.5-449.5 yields 6.154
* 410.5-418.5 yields 8.068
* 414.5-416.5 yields 8.032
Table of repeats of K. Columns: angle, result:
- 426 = 7.24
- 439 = 6.552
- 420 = 7.005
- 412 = 6.641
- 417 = 7.208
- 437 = 5.824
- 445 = 6.005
